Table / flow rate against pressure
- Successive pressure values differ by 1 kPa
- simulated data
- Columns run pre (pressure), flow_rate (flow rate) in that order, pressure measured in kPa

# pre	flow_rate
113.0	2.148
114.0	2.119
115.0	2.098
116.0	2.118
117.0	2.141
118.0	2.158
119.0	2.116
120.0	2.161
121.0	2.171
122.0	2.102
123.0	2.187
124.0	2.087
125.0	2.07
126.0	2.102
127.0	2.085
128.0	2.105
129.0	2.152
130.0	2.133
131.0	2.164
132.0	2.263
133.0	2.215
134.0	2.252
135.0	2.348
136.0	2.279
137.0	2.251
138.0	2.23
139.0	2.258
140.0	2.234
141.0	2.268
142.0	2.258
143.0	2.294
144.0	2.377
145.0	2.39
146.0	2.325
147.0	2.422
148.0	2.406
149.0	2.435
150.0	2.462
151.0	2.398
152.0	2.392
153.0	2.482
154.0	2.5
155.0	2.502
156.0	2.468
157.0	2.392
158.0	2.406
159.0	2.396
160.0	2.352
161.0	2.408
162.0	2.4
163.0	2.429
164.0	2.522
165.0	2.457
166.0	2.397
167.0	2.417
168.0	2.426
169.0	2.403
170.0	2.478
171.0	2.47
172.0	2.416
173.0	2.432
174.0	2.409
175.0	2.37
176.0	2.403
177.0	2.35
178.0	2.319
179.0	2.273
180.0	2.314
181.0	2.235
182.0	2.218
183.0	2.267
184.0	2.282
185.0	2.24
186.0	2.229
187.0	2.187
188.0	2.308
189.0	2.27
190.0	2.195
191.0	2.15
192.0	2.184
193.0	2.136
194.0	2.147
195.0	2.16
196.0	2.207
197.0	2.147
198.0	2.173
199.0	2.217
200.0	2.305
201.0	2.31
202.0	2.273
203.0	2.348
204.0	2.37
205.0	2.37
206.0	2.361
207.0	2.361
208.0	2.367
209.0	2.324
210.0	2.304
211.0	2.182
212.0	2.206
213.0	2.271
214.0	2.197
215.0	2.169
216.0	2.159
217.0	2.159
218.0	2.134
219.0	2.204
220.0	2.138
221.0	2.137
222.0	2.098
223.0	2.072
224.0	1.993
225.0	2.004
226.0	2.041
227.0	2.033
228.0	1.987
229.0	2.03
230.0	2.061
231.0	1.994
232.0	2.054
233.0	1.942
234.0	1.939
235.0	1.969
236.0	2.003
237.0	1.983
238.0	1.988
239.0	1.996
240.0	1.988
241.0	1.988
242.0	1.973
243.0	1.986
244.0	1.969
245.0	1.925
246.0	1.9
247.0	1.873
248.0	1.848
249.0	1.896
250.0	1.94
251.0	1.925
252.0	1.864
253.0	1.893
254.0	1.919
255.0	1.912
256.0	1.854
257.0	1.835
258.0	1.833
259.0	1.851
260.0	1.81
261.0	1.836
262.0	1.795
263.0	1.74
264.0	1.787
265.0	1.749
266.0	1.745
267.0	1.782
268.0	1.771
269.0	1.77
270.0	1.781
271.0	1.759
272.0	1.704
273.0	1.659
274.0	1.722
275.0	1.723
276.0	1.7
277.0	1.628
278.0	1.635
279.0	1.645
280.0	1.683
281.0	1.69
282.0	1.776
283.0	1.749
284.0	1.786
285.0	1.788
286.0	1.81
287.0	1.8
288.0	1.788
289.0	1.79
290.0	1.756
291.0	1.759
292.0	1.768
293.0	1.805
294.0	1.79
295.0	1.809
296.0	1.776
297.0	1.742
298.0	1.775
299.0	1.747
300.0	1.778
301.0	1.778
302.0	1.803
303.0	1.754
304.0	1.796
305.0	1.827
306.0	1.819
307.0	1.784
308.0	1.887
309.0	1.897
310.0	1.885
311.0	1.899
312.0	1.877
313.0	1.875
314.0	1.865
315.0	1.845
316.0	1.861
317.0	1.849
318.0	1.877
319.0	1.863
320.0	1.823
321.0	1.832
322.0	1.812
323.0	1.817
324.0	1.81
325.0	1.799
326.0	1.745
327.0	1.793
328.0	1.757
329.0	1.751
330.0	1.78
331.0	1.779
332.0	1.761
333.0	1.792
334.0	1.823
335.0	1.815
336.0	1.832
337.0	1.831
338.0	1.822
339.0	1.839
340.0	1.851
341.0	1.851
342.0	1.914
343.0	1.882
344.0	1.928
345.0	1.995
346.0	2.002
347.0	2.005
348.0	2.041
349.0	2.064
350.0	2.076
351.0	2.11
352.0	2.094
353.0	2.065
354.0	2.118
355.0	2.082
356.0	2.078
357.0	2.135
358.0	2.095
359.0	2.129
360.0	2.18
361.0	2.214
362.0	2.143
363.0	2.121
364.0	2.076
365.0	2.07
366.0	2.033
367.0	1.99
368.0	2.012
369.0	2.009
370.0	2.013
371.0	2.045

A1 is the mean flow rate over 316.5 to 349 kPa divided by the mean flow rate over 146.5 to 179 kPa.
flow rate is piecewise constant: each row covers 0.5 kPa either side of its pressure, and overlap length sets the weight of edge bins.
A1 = 0.8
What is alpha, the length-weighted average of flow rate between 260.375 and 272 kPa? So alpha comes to 1.77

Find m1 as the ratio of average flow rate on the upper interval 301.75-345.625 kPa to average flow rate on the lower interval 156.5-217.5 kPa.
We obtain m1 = 0.8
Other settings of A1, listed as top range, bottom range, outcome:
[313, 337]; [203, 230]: 0.83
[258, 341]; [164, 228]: 0.79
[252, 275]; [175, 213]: 0.79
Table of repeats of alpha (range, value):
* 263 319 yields 1.78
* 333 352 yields 1.93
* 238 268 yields 1.88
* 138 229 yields 2.29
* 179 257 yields 2.11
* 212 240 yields 2.07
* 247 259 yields 1.88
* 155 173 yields 2.43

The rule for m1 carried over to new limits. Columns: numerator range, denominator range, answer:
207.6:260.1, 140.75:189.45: 0.85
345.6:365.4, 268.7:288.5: 1.21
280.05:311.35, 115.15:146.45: 0.81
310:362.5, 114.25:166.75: 0.84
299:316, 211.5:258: 0.91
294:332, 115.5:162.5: 0.80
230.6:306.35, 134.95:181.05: 0.77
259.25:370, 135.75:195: 0.79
